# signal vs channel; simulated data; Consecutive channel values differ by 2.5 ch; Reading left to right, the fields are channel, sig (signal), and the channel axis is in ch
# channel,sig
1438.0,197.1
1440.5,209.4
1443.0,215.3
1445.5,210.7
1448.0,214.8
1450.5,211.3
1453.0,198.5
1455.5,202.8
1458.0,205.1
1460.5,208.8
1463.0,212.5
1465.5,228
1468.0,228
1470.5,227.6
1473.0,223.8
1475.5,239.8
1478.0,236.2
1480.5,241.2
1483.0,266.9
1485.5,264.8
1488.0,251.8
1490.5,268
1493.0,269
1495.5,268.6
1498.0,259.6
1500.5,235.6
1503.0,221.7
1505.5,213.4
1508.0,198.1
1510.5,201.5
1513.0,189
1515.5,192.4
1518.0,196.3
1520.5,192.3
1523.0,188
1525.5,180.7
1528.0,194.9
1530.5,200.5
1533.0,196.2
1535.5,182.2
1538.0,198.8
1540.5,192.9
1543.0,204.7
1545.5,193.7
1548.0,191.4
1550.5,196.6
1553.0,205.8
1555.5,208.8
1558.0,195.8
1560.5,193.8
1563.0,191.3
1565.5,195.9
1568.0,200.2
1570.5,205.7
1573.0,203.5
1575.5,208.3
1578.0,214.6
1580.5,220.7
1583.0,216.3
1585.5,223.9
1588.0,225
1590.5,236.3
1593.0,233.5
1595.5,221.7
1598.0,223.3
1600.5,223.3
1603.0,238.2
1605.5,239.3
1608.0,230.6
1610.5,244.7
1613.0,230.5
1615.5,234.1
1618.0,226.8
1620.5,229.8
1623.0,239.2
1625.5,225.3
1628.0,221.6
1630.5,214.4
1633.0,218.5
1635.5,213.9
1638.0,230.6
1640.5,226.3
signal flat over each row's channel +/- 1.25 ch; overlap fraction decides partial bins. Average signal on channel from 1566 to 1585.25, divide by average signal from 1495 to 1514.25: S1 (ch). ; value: 0.95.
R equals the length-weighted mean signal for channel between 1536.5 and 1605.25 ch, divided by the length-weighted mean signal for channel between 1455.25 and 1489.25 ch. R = 0.9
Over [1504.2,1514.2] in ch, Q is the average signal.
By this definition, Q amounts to 201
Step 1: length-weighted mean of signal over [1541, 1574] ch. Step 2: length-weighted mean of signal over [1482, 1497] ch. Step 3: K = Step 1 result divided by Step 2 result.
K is 0.75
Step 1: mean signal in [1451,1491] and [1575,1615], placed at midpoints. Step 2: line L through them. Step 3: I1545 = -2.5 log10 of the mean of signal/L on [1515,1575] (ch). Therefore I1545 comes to 0.166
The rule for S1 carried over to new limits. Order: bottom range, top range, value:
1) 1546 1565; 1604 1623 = 1.19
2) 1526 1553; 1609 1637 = 1.16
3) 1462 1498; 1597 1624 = 0.95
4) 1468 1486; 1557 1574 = 0.82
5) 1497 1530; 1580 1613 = 1.12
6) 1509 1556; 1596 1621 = 1.19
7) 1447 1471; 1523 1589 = 0.94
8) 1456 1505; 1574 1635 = 0.95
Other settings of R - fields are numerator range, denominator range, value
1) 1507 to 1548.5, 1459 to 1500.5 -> 0.80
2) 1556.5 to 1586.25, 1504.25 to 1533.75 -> 1.05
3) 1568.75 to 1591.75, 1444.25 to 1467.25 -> 1.03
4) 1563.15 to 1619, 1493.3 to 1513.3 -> 0.98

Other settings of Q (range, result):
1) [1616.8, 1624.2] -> 232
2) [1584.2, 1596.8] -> 228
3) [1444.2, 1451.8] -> 212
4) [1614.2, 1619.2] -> 230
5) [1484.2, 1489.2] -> 258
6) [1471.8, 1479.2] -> 233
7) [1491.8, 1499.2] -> 266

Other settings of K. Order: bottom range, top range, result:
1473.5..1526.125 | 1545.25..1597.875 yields 0.92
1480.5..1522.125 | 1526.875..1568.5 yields 0.85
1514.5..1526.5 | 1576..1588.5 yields 1.15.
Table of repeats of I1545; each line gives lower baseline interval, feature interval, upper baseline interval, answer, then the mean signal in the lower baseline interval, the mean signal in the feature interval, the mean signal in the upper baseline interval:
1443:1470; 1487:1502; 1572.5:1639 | -0.19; 213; 258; 226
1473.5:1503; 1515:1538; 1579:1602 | 0.25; 252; 192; 225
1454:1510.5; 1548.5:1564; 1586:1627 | 0.17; 234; 198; 231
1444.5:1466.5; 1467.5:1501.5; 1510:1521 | -0.23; 210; 249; 194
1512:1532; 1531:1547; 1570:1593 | 0.02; 192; 195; 218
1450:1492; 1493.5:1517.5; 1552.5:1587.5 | 0.01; 231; 221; 206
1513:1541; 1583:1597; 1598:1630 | -0.03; 192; 227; 231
